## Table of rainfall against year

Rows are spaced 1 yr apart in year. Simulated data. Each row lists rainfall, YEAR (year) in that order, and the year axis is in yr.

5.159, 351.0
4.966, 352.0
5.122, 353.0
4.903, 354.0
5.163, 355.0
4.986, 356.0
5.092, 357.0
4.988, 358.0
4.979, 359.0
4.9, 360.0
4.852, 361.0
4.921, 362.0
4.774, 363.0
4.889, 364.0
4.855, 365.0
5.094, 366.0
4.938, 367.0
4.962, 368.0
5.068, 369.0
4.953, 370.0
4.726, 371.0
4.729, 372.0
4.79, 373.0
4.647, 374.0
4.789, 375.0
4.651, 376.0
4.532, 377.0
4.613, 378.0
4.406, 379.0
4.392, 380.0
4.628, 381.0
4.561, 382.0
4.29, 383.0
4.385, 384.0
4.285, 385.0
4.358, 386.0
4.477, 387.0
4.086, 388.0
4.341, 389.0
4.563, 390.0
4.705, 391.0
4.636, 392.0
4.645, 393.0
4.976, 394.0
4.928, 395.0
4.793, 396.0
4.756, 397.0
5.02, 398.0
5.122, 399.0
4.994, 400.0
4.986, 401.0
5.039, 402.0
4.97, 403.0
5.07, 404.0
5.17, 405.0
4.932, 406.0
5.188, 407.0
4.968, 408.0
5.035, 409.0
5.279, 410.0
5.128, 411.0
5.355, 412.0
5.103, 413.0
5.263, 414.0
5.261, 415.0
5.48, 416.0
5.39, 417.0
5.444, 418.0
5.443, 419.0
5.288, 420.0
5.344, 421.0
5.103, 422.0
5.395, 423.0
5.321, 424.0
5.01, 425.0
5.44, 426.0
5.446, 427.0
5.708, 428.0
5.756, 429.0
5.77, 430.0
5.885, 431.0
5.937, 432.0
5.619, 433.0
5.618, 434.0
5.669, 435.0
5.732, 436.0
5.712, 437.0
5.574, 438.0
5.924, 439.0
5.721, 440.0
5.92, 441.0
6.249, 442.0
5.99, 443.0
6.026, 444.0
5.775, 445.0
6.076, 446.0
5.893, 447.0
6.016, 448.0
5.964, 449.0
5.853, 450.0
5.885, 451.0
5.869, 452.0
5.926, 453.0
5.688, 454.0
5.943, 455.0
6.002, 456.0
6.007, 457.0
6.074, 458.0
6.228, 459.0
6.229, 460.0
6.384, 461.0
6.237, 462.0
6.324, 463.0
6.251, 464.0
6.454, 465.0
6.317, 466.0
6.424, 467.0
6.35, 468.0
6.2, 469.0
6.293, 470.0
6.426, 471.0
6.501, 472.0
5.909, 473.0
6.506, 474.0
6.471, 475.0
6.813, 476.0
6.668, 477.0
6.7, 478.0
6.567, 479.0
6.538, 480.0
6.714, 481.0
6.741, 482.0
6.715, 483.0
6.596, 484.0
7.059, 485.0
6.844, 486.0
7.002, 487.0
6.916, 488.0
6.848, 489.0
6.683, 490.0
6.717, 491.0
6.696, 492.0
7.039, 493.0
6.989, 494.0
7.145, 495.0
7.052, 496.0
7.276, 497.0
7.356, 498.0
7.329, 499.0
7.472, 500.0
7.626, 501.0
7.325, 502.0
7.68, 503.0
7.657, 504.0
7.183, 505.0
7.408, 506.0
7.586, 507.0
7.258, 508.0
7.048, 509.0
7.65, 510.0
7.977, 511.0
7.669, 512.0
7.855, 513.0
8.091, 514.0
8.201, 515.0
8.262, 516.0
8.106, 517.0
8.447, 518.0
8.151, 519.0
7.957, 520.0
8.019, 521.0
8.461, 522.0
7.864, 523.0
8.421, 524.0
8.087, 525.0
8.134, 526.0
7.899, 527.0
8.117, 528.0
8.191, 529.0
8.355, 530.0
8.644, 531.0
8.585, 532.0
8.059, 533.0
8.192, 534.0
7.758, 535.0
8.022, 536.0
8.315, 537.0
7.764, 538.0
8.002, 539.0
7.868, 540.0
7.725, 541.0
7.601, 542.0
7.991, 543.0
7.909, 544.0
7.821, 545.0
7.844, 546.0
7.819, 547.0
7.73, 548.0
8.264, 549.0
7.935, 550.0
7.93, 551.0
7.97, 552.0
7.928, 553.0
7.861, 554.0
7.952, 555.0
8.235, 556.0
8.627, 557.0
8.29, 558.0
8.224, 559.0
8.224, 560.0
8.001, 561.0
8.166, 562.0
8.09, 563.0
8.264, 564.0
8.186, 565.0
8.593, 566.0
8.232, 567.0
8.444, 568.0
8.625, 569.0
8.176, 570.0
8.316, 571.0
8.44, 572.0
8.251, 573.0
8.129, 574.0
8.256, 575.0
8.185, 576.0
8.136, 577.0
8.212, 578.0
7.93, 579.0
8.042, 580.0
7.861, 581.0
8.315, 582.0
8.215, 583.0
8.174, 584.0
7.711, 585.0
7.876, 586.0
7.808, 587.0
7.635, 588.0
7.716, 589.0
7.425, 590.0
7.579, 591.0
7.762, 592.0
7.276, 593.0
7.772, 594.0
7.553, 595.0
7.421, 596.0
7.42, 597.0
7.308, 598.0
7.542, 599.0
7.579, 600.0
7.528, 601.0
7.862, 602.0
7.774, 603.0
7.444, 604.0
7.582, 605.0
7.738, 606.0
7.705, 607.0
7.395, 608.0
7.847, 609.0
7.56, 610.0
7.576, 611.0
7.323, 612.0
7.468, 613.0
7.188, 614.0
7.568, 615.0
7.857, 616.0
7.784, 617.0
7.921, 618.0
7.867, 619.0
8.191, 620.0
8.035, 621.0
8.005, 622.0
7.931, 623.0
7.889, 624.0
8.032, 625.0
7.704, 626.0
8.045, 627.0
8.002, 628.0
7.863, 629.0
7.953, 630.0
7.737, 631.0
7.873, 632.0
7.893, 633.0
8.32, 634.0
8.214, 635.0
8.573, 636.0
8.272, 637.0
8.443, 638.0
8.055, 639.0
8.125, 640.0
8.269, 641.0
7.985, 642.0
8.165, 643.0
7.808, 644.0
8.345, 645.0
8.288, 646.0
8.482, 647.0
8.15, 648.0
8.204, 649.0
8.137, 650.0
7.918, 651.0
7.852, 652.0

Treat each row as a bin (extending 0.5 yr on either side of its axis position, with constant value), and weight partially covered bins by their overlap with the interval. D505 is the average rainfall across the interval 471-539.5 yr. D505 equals 7.46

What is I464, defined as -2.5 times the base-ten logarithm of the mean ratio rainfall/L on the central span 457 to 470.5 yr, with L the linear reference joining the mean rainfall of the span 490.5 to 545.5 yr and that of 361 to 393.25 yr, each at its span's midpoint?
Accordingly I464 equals 0.050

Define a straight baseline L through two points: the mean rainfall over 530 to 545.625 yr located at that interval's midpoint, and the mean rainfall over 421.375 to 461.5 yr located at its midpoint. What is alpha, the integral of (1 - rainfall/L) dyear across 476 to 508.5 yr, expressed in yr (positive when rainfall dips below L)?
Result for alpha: -0.3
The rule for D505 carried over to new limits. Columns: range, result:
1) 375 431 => 4.97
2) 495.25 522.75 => 7.7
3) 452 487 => 6.39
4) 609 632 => 7.8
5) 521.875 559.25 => 8.06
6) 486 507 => 7.17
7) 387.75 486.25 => 5.71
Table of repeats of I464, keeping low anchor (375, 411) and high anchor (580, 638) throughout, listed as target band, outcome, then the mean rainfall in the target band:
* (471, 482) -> -0.11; 6.54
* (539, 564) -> -0.15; 8.01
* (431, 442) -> -0.08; 5.77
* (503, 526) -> -0.22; 7.88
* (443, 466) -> -0.08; 6.05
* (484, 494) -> -0.13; 6.86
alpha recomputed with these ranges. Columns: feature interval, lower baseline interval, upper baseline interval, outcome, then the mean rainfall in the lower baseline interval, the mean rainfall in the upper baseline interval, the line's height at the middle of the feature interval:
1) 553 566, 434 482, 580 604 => -1.5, 6.15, 7.7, 7.33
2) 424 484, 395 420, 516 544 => 1.7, 5.13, 8.1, 6.26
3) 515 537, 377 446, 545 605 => -3.3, 5.17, 7.96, 7.13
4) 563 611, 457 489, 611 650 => -2.0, 6.5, 7.99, 7.58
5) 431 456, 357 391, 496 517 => 1.4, 4.69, 7.59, 6.21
